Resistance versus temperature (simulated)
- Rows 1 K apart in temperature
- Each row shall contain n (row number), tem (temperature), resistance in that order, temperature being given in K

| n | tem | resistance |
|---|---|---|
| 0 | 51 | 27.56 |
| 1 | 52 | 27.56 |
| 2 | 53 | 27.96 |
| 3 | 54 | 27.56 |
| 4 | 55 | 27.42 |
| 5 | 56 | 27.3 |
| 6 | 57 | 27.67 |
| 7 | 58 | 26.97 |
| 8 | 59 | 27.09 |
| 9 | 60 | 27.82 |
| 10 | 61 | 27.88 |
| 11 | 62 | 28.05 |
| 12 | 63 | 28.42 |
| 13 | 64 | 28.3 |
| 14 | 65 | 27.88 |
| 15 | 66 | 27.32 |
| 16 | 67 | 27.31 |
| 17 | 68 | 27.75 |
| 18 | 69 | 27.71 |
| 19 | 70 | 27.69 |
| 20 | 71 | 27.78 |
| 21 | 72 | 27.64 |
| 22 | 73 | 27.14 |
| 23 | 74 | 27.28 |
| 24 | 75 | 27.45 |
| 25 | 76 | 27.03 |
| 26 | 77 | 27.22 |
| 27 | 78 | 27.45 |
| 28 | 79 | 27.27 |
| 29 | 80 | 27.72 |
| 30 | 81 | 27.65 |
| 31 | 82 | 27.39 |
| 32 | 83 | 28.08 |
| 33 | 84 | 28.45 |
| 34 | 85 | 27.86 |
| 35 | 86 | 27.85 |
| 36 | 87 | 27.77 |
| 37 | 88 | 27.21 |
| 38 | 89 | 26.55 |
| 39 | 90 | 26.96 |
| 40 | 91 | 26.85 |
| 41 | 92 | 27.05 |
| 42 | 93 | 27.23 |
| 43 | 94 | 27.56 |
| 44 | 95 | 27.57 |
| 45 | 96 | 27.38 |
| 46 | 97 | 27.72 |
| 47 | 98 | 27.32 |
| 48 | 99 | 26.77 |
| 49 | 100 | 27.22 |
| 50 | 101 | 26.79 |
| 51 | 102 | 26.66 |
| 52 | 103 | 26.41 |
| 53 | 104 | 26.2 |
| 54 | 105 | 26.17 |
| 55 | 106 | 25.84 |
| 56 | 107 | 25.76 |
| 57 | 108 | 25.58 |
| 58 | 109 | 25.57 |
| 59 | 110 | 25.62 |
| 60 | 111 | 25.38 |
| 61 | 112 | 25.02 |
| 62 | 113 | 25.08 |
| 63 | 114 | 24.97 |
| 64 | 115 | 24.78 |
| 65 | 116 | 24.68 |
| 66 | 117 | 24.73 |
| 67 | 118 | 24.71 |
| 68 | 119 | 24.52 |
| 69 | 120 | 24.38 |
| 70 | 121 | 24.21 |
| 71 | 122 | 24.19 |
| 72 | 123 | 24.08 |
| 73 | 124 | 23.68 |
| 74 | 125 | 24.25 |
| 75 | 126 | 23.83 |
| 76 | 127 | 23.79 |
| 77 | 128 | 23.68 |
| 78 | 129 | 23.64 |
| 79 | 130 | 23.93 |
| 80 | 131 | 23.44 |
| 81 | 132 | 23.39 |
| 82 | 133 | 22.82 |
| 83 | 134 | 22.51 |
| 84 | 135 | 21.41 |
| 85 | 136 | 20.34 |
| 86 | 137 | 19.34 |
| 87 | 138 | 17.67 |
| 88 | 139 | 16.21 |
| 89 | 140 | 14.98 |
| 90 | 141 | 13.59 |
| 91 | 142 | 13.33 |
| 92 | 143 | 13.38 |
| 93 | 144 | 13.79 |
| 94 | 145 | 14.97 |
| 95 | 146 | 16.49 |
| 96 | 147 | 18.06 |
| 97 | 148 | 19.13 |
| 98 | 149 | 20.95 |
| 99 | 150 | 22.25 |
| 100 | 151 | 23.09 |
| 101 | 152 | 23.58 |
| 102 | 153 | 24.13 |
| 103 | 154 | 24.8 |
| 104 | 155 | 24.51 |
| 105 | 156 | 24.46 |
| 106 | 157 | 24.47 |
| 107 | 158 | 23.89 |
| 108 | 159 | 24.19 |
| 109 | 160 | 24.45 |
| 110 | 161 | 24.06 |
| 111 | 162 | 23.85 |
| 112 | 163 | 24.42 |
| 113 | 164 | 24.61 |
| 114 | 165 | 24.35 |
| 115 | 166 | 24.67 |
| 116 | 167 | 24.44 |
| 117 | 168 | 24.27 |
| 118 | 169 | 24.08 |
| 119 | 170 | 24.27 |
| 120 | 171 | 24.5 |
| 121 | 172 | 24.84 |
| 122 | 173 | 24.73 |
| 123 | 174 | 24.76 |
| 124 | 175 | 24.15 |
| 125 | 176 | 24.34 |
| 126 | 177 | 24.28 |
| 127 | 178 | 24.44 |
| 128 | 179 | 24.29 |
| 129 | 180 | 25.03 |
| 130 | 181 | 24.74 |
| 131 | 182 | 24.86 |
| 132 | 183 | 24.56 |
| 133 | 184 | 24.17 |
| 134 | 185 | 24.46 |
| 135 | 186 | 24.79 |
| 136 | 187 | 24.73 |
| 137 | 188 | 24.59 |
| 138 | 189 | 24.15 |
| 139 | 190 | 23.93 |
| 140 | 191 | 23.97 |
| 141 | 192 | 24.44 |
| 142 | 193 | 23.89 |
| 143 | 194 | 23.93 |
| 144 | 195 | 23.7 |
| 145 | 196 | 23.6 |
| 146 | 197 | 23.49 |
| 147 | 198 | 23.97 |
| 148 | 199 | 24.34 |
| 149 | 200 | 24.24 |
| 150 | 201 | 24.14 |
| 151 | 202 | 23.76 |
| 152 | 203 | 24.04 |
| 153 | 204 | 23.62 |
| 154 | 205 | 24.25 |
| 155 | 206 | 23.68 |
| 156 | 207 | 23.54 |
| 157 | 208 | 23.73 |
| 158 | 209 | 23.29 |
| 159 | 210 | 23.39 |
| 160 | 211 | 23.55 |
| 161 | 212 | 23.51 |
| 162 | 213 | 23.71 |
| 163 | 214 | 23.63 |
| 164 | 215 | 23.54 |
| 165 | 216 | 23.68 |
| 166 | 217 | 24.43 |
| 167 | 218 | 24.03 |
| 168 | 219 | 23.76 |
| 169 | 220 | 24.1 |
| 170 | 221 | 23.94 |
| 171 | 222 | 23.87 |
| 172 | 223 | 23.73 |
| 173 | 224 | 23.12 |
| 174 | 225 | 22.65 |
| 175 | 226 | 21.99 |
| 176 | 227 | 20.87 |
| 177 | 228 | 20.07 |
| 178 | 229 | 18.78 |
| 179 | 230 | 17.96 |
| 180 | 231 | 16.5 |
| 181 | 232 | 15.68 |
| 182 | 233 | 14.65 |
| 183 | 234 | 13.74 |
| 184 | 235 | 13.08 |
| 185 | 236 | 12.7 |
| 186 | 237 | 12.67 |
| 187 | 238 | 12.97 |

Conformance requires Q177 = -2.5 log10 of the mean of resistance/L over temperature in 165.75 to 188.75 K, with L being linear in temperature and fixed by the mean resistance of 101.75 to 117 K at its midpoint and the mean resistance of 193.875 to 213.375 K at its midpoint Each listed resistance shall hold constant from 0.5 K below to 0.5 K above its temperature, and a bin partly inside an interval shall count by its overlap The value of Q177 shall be -0.01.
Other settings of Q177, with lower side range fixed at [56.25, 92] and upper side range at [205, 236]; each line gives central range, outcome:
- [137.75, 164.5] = 0.18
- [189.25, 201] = -0.07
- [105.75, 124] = 0.04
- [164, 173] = -0.04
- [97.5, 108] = 0.00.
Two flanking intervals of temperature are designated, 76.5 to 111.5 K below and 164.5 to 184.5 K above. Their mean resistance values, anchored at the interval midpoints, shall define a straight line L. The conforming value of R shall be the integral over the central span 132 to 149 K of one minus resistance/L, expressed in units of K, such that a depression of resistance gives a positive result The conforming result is 5.3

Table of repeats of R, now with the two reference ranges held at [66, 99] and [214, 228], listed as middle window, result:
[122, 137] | 1.7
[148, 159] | 0.8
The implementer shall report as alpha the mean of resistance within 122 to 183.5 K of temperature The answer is 22.4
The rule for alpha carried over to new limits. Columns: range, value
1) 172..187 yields 24.6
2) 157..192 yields 24.4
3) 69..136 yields 25.9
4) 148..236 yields 23.2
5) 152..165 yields 24.3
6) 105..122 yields 25.1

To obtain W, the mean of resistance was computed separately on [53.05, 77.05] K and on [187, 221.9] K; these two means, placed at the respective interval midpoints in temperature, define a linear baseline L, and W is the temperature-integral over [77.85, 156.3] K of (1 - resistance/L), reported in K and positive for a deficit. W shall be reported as 7.0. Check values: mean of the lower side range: 27.6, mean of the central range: 23.9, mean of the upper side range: 23.9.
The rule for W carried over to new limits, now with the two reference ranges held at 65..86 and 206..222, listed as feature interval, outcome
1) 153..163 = 0.39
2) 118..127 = 0.72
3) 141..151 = 3.33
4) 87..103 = -0.05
